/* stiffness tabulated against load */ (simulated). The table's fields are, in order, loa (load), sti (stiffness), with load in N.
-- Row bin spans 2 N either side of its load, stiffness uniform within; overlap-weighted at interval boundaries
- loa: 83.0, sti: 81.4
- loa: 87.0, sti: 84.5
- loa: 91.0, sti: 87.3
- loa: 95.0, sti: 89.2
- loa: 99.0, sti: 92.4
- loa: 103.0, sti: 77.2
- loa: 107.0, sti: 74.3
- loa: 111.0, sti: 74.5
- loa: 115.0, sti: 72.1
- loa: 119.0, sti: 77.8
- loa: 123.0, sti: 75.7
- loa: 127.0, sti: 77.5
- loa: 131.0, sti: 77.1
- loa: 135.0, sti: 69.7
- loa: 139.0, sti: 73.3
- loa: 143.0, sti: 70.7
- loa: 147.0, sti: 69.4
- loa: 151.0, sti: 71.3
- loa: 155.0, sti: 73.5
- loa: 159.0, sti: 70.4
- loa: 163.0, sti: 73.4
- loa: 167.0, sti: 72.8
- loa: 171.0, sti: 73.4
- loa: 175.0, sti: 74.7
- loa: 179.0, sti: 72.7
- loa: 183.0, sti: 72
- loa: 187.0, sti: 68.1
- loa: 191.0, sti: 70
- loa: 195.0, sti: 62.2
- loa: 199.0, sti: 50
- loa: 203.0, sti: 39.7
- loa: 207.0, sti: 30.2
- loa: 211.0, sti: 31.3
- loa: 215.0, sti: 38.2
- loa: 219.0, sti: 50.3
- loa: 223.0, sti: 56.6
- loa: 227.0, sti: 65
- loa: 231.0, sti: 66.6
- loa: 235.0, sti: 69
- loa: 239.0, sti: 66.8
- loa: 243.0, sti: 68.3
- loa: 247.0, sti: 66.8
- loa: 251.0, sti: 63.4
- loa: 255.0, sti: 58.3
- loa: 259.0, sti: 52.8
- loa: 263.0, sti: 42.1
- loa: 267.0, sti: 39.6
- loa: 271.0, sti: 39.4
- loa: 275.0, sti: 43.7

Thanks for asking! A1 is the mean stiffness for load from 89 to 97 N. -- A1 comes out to 88.2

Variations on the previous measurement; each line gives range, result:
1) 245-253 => 65.1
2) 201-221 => 37.9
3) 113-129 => 75.8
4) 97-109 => 81.3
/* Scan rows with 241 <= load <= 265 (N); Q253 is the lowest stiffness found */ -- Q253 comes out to 42.1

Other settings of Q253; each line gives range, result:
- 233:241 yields 66.8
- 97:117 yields 72.1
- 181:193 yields 68.1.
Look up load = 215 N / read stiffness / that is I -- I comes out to 38.2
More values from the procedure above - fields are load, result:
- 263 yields 42.1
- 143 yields 70.7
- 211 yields 31.3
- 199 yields 50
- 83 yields 81.4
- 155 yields 73.5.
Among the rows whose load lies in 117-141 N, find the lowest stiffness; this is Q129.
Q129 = 69.7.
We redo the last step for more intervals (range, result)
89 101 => 87.3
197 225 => 30.2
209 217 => 31.3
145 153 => 69.4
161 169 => 72.8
